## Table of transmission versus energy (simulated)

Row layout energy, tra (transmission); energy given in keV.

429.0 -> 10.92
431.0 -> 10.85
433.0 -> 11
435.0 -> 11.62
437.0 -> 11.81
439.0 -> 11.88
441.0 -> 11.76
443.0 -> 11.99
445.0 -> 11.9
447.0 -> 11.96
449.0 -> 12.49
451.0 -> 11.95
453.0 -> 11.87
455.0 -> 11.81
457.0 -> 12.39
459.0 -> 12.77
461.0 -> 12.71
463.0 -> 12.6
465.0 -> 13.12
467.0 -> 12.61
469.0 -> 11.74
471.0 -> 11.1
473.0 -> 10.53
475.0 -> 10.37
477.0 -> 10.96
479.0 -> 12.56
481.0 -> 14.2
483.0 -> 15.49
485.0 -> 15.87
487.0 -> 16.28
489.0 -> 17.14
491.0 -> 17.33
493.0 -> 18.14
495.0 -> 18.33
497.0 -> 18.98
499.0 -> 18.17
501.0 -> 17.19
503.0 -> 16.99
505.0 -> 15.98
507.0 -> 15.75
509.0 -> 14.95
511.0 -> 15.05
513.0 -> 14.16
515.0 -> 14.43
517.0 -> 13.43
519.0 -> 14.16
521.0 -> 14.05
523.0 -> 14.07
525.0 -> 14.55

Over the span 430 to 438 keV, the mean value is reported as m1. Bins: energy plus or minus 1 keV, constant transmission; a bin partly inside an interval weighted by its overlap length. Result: 11.3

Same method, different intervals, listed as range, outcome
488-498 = 18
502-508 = 16.2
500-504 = 17.1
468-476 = 10.9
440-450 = 12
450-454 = 11.9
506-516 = 14.9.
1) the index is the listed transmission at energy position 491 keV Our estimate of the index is 17.33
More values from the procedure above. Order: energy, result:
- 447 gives 11.96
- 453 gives 11.87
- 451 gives 11.95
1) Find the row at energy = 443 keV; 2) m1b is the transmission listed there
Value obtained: 11.99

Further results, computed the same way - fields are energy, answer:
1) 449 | 12.49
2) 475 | 10.37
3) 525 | 14.55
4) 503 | 16.99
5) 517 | 13.43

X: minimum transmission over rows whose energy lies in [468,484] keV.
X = 10.37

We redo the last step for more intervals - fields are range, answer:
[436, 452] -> 11.76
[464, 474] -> 10.53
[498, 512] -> 14.95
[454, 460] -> 11.81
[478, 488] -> 12.56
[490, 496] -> 17.33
